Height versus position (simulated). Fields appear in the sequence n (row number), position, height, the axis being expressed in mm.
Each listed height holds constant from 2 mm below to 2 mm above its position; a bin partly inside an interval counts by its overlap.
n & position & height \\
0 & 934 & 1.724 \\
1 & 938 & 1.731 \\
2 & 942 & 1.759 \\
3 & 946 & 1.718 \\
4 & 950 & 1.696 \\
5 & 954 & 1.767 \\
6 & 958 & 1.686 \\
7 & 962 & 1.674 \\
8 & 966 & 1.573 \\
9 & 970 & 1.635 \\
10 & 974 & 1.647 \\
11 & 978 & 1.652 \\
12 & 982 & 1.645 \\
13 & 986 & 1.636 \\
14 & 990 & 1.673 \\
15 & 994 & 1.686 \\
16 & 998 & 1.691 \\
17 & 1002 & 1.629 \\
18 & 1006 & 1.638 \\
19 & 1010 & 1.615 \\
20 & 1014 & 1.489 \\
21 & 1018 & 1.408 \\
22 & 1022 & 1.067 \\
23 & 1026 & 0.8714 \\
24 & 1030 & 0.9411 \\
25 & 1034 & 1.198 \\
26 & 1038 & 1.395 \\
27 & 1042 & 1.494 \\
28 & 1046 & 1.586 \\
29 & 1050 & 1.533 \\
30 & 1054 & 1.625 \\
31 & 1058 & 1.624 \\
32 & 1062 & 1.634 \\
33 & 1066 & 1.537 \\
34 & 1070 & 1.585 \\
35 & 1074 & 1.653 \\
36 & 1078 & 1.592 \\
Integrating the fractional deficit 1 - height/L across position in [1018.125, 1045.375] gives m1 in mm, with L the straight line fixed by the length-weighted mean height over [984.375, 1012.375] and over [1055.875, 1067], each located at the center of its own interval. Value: 7.1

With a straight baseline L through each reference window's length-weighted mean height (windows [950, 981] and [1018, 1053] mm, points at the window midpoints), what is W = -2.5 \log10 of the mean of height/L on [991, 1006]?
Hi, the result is -0.13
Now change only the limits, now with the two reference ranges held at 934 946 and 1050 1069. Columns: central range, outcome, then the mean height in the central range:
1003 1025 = 0.16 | 1.43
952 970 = 0.03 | 1.67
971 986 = 0.03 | 1.65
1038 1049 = 0.07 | 1.51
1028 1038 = 0.39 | 1.13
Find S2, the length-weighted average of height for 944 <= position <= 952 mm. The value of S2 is 1.71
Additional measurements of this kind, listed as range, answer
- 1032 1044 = 1.36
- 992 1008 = 1.66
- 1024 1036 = 1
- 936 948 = 1.74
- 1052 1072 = 1.6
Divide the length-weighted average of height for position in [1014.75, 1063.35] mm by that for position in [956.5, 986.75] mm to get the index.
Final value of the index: 0.83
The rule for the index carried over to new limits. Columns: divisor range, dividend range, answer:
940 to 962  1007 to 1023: 0.83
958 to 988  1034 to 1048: 0.88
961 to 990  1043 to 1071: 0.97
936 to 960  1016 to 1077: 0.82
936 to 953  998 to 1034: 0.78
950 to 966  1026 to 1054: 0.79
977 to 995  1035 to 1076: 0.94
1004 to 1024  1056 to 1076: 1.11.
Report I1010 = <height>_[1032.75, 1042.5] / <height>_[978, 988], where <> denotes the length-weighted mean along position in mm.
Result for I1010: 0.8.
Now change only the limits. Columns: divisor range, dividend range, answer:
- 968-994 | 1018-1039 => 0.67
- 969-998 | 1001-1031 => 0.81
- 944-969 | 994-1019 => 0.95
